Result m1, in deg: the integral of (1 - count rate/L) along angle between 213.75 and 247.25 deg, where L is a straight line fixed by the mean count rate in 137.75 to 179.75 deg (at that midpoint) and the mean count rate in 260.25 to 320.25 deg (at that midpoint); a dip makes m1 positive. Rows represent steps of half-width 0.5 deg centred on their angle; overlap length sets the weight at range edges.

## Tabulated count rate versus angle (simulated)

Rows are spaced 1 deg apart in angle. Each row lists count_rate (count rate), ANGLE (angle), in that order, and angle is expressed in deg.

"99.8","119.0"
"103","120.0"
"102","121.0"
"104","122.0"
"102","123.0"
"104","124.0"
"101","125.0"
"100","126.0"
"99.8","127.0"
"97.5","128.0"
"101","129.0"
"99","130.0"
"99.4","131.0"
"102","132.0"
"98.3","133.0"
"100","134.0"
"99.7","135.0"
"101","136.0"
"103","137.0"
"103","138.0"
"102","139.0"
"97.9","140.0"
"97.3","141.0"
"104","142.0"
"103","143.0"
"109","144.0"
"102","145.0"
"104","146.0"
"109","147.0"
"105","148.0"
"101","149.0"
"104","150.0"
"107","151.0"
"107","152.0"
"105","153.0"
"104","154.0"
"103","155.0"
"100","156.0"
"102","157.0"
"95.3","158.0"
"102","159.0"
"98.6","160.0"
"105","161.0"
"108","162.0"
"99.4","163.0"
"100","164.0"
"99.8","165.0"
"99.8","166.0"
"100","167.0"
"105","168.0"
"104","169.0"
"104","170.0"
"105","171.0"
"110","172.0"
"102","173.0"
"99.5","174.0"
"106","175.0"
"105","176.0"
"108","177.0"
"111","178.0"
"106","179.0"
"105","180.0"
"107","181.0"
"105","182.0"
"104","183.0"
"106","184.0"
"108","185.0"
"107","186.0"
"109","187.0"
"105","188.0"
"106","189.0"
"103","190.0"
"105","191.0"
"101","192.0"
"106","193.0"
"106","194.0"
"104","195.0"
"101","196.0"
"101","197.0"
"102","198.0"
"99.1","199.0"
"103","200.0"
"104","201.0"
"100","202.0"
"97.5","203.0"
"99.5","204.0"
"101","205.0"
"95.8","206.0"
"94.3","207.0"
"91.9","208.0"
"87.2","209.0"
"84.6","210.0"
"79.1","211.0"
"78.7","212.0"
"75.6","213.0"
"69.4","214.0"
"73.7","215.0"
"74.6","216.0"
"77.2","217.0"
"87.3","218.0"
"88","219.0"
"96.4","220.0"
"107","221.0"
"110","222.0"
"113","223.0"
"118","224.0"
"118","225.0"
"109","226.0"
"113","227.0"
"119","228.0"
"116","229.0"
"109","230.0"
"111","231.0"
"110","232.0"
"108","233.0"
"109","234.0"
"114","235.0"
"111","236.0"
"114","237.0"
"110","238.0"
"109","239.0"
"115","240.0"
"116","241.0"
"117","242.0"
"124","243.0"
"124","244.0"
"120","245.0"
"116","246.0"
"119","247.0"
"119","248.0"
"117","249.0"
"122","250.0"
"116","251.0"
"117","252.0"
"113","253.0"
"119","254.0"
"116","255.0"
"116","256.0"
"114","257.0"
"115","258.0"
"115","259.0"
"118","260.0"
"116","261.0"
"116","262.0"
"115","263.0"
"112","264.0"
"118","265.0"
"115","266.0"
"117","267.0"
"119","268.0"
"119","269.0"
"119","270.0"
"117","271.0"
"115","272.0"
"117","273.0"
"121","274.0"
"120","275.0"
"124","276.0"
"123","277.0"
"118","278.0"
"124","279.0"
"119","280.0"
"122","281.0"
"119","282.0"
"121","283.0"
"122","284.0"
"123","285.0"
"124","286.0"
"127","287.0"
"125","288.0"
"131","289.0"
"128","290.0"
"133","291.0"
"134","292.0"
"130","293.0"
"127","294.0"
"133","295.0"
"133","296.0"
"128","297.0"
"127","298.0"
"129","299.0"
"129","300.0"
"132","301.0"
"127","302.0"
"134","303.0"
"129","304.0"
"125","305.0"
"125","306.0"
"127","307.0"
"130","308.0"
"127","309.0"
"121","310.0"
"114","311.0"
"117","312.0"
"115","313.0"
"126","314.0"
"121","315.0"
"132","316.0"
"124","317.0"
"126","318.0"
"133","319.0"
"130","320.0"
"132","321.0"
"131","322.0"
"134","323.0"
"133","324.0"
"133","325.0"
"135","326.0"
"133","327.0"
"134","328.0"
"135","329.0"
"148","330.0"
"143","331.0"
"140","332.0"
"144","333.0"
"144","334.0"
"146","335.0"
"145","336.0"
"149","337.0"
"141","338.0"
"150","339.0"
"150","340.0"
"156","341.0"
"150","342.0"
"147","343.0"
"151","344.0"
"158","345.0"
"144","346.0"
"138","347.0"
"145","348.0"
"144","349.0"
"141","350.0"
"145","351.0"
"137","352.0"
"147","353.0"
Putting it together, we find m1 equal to 2.1 deg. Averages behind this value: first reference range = 103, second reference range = 124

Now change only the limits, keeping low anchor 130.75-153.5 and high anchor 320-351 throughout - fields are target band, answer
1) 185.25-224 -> 6.4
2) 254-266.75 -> 1.1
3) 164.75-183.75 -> 0.8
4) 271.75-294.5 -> 1.3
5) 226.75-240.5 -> 1.1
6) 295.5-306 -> 0.5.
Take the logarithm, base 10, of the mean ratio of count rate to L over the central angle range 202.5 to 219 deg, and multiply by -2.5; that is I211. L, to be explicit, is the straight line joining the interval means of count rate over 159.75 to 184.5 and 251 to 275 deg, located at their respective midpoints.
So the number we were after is 0.27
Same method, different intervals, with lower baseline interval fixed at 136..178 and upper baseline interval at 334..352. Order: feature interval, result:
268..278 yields 0.10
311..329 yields 0.10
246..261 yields 0.08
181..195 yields 0.05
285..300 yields 0.05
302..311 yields 0.10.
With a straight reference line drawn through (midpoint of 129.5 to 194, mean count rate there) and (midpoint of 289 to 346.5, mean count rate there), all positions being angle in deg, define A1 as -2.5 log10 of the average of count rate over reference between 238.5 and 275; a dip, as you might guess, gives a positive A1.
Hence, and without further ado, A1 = 0.05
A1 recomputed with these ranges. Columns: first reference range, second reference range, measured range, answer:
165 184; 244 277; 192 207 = 0.07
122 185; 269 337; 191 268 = 0.09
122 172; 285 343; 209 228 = 0.23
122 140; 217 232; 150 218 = 0.05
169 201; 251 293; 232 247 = 0.00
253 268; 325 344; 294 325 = 0.06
